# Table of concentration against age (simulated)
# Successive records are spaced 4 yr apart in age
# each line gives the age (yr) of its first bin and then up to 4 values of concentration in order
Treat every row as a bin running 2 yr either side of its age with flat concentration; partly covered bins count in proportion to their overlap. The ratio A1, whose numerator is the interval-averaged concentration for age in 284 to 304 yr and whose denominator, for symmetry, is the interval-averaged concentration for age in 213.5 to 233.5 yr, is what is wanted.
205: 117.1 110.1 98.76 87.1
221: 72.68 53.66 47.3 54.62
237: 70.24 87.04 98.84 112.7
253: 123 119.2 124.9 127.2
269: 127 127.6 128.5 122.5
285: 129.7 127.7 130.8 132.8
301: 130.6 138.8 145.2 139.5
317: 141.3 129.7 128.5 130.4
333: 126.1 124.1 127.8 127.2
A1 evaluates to 1.97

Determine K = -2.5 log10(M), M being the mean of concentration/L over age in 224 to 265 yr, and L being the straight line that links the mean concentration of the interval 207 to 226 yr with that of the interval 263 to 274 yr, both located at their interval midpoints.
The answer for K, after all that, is 0.200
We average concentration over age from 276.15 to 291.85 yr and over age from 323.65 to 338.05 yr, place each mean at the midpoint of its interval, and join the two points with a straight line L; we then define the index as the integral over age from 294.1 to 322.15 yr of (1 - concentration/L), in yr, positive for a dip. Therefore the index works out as -2.1 yr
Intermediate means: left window 127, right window 127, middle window 137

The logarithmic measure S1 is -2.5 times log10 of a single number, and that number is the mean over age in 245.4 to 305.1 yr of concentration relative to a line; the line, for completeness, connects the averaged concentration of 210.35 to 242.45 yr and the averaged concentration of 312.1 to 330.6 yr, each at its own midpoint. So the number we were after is -0.22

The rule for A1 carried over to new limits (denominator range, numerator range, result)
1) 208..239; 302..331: 1.86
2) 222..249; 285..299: 1.81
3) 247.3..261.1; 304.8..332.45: 1.13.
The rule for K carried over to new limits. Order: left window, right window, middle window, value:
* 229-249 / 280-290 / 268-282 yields -0.09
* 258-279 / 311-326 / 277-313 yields -0.01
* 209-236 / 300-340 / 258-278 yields -0.25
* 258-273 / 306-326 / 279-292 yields 0.03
